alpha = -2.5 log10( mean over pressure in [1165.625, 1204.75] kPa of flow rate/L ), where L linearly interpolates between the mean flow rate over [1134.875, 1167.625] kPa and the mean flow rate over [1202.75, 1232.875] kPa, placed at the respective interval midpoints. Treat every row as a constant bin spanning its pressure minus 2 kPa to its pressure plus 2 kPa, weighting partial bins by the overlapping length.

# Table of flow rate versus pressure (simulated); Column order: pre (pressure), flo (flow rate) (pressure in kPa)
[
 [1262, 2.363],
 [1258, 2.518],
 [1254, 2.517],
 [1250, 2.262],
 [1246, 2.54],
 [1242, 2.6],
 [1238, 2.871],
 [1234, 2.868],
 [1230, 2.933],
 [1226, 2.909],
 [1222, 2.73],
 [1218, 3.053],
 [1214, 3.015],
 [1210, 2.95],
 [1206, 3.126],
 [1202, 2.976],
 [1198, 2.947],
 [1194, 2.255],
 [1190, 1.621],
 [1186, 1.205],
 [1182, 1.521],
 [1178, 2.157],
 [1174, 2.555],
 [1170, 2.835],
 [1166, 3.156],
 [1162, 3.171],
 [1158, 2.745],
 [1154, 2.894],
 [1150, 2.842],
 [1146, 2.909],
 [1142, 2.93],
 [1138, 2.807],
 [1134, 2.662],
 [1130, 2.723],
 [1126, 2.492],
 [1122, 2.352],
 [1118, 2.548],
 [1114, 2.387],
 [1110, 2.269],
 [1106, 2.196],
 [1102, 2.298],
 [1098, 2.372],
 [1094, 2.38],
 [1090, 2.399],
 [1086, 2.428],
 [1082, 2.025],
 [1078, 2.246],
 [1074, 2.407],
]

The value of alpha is 0.26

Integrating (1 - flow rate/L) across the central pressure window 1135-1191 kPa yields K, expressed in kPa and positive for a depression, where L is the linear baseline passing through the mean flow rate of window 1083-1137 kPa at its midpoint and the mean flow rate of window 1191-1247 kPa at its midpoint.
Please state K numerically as 1.36 kPa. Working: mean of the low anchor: 2.42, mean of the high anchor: 2.82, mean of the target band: 2.54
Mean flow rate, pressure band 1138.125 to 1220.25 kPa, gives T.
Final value 2.65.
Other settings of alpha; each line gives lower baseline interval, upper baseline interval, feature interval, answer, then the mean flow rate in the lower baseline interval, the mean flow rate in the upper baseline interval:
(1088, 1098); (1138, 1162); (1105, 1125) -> 0.094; 2.39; 2.88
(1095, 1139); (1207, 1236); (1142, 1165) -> -0.119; 2.45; 2.93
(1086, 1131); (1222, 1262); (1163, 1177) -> -0.125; 2.4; 2.66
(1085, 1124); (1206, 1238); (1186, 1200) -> 0.300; 2.36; 2.93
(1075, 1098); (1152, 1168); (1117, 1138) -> 0.046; 2.31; 2.99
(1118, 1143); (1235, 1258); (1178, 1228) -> 0.035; 2.64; 2.57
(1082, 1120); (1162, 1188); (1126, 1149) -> -0.193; 2.35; 2.31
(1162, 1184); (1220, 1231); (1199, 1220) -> -0.103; 2.51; 2.85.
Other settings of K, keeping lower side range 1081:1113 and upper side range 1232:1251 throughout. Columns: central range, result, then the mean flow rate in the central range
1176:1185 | 2.6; 1.77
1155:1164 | -1.8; 2.95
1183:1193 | 4.0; 1.51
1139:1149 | -2.0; 2.9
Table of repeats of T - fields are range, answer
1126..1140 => 2.7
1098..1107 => 2.28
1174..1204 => 2.13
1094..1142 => 2.48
